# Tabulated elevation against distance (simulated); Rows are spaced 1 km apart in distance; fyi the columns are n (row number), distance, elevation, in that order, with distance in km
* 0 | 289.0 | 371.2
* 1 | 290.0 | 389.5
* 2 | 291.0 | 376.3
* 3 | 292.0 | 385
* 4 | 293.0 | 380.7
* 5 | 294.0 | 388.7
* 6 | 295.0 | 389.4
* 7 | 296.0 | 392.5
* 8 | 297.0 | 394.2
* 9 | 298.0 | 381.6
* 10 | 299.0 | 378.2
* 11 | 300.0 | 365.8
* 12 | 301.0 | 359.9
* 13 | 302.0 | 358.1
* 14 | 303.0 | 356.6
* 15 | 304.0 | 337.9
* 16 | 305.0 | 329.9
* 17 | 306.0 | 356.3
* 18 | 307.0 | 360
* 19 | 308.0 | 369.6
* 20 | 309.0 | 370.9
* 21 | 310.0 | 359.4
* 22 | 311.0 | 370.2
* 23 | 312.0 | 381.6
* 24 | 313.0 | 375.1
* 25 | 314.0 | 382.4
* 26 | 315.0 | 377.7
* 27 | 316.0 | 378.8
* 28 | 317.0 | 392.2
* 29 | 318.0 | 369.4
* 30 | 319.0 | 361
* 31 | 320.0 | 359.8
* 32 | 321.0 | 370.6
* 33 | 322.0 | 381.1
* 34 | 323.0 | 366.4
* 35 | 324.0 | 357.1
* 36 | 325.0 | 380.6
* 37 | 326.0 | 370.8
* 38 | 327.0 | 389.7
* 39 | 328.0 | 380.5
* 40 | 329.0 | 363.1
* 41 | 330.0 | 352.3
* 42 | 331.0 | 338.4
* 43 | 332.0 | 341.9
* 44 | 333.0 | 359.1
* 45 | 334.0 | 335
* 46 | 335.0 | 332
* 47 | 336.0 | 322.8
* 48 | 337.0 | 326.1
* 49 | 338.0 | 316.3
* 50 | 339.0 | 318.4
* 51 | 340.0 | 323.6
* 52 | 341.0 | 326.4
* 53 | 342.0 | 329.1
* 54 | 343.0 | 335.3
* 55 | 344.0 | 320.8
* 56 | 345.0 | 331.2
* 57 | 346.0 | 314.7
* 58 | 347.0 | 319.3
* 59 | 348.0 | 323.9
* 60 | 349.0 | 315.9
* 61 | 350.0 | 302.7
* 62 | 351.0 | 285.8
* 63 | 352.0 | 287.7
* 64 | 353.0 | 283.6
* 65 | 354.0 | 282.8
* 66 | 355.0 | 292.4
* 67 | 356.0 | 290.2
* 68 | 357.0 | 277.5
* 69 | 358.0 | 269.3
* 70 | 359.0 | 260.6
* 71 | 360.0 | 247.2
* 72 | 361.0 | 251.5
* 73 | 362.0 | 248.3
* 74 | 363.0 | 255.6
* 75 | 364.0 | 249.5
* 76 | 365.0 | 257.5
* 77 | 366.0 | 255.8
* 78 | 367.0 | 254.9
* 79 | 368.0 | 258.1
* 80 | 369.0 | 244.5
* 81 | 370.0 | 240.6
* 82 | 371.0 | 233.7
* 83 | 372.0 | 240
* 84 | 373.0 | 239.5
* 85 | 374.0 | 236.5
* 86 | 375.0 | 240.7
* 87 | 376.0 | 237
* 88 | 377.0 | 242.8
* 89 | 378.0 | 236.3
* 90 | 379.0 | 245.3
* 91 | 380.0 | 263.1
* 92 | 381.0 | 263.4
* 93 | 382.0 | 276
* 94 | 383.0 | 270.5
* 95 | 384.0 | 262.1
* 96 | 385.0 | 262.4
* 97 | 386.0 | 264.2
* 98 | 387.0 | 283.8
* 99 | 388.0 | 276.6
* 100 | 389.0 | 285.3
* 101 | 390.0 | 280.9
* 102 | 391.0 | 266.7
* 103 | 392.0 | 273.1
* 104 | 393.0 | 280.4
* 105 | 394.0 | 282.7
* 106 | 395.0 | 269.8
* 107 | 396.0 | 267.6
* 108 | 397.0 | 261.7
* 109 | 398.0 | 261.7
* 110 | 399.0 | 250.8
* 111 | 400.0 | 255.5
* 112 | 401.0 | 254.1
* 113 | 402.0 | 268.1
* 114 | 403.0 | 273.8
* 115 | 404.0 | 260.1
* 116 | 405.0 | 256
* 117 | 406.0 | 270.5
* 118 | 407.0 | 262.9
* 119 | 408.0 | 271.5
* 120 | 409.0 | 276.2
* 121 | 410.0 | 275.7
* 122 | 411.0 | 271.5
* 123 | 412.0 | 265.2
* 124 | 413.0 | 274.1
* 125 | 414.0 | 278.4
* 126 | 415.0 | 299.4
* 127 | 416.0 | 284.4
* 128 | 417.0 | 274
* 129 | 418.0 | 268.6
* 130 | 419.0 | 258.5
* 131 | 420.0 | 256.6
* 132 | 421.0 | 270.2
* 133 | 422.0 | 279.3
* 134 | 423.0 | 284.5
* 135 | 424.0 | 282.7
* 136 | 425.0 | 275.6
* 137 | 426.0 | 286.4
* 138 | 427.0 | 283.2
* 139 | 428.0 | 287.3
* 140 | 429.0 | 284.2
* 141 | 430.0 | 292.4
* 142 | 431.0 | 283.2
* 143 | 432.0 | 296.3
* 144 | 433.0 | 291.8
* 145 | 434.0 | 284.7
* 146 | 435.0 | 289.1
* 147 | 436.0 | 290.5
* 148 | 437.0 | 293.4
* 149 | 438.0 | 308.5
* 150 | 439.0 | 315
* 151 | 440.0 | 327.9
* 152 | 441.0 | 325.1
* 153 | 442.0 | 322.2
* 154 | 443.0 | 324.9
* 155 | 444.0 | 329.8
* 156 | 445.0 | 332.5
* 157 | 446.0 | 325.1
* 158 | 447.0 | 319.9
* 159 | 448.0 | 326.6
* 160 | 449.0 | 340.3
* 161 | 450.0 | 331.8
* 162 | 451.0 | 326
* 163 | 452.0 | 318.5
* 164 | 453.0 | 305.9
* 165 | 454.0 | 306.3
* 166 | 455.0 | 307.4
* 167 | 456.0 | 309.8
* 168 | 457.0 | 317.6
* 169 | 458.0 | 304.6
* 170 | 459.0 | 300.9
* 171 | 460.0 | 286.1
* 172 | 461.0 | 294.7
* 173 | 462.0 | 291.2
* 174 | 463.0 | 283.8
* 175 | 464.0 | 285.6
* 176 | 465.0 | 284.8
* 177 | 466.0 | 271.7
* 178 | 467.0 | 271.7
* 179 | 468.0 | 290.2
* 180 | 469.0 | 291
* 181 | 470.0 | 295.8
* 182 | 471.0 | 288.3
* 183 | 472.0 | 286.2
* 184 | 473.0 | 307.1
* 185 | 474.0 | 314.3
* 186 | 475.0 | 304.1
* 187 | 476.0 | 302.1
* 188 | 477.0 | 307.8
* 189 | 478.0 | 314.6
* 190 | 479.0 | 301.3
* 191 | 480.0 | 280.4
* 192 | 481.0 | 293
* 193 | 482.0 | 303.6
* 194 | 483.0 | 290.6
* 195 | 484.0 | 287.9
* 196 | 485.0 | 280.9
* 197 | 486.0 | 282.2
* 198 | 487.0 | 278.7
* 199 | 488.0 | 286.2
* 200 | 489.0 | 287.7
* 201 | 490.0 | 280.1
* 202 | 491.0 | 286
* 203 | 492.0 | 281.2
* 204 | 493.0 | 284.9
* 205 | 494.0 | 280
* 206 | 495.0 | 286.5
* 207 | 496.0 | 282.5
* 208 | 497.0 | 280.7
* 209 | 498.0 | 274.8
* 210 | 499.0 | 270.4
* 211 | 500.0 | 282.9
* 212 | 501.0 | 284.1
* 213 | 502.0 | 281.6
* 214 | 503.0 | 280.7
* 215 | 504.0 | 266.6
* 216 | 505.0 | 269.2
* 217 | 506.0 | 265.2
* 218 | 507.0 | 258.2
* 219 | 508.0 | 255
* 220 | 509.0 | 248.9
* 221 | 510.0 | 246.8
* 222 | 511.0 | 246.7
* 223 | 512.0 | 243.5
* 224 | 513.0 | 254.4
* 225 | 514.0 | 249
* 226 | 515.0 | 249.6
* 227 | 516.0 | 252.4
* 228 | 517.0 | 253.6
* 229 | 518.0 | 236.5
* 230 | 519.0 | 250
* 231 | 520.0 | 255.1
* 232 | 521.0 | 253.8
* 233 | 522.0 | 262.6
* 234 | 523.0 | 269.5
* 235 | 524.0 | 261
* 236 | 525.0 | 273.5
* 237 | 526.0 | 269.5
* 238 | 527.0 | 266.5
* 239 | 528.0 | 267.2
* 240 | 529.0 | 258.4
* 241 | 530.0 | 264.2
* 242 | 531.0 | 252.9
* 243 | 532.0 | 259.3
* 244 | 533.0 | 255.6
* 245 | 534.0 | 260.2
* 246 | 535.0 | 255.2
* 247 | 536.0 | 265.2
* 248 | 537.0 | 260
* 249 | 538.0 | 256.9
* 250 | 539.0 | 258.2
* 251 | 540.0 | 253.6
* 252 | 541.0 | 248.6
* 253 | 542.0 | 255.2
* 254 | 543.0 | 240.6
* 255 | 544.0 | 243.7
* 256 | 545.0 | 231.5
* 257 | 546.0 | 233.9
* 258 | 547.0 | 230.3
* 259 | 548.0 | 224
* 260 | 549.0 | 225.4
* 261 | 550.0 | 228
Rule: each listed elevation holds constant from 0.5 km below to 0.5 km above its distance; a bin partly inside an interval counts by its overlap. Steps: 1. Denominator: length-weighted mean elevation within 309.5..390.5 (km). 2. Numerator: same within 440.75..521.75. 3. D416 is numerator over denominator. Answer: 0.9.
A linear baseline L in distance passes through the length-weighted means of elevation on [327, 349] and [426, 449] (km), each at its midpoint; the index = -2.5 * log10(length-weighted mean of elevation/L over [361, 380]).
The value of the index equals 0.30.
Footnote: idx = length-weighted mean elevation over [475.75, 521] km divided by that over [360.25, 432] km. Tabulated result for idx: 1.03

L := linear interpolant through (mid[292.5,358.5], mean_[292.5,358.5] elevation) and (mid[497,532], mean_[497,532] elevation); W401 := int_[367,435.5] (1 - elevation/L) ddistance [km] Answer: 9.7 km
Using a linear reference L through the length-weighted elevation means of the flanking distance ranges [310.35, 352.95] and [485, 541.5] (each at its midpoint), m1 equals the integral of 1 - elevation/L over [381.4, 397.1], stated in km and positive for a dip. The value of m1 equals 2.3 km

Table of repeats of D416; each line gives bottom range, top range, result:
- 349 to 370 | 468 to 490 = 1.10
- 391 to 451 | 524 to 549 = 0.88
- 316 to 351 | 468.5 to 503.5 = 0.84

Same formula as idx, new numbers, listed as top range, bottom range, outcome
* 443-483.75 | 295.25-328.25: 0.82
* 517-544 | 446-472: 0.85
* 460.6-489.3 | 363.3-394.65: 1.13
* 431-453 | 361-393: 1.22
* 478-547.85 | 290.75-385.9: 0.83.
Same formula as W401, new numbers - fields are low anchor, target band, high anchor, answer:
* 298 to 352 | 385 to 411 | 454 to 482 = 4.3 km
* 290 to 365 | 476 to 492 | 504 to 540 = -1.0 km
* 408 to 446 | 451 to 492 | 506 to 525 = -3.5 km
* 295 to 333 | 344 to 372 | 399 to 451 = 5.1 km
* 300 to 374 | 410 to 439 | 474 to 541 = 1.3 km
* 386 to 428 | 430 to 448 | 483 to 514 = -2.4 km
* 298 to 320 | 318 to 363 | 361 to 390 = -1.3 km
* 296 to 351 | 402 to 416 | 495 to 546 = 1.8 km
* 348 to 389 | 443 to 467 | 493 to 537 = -4.1 km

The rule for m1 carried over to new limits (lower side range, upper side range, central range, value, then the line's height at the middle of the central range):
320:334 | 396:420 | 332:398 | 8.1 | 319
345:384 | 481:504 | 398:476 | -4.3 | 276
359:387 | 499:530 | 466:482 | -2.3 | 258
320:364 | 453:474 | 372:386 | 2.7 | 312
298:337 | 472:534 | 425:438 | 0.8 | 308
